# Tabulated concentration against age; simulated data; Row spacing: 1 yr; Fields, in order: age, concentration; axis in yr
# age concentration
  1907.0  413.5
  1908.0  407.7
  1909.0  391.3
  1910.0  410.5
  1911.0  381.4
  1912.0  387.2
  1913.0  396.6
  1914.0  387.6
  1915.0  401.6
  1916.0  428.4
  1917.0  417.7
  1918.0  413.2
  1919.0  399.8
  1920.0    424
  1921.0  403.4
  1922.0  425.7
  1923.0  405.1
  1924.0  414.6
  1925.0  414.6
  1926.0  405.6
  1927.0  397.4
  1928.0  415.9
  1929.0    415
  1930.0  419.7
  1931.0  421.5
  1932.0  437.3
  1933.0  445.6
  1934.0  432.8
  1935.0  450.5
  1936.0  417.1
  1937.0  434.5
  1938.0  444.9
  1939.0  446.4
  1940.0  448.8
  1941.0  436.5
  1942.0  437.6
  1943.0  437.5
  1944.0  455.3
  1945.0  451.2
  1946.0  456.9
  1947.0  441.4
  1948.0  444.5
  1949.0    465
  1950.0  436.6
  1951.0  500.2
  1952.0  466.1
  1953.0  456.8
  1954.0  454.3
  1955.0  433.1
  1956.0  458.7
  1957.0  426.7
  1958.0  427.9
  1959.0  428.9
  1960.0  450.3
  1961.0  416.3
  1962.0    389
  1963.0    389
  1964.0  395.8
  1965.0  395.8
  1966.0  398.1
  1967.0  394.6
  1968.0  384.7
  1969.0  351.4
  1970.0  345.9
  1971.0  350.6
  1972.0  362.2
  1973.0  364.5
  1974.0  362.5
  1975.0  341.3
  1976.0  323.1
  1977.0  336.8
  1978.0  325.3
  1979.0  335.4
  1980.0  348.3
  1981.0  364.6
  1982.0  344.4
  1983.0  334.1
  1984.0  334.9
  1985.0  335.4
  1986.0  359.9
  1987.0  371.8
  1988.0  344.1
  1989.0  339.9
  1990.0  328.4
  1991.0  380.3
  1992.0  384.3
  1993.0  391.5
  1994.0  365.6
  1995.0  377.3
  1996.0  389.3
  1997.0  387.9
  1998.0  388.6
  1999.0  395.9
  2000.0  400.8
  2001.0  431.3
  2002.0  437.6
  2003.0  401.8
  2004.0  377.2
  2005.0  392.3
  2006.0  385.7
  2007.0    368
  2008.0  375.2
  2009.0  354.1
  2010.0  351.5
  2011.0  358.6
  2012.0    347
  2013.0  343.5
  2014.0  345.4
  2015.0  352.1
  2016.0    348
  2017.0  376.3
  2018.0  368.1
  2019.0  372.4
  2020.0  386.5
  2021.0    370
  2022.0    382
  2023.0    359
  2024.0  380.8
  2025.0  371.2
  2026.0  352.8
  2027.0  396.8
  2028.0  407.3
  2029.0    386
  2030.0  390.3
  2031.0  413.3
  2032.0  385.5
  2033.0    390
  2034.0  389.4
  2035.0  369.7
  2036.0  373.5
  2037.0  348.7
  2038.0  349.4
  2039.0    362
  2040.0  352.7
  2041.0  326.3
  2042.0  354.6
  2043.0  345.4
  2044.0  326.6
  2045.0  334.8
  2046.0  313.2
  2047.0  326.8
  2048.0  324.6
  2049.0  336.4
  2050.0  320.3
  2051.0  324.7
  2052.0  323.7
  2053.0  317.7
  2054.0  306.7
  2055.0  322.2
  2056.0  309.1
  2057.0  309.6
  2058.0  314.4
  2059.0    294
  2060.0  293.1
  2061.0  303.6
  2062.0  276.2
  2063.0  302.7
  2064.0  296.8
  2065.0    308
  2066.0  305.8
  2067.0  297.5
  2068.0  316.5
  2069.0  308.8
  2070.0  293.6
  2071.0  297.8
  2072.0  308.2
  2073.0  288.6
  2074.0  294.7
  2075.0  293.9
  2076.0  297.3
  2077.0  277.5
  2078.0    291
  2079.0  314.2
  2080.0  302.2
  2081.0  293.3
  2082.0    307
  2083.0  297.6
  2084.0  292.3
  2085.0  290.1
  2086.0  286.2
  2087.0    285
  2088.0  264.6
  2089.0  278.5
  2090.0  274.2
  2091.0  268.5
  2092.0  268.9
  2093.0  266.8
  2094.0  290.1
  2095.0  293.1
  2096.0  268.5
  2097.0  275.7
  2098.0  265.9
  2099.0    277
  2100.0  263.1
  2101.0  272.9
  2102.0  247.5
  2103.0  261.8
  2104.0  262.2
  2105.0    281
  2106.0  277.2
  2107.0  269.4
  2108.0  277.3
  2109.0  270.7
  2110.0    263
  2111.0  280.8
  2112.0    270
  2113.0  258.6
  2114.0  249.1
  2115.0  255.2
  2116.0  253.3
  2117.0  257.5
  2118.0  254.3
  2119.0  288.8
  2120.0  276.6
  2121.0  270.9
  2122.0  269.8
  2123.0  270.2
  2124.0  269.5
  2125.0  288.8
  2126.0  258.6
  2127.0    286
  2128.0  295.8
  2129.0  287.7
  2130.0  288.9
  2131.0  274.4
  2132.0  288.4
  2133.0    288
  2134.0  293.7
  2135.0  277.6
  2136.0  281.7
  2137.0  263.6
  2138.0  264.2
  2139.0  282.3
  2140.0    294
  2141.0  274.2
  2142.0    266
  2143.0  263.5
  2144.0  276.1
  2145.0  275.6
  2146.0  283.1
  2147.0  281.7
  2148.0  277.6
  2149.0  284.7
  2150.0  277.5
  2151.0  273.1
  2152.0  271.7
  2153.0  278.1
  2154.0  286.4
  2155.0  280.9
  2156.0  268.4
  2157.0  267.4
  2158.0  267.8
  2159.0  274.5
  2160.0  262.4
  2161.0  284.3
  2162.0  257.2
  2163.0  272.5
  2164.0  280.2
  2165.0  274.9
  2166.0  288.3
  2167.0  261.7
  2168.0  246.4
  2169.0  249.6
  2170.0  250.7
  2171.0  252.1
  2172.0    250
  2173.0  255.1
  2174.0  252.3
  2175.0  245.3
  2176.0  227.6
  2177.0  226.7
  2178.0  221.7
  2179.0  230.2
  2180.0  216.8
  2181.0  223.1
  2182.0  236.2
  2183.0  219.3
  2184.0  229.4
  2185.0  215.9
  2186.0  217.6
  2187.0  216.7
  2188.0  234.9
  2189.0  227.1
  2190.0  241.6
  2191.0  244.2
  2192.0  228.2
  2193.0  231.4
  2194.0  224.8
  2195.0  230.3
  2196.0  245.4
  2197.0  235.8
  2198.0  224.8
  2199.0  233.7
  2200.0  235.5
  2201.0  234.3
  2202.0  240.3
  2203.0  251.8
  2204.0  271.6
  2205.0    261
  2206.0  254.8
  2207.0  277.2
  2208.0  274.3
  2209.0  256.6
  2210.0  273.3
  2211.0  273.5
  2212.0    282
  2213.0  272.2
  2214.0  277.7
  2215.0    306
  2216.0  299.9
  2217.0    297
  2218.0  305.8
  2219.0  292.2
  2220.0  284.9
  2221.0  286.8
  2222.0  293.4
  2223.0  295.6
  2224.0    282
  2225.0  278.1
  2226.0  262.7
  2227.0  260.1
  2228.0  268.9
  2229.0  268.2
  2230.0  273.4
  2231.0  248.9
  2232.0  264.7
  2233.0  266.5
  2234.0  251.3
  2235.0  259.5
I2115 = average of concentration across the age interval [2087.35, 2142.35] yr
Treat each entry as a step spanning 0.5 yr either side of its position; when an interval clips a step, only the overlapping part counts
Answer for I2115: 273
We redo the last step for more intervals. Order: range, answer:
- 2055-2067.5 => 302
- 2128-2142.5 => 281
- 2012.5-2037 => 375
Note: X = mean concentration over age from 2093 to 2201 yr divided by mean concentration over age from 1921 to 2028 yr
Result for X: 0.7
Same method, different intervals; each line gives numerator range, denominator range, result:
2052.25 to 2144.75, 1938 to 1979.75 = 0.69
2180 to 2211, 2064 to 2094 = 0.82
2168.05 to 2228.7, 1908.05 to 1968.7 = 0.60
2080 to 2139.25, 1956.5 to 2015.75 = 0.74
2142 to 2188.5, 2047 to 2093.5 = 0.86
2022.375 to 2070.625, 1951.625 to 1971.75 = 0.82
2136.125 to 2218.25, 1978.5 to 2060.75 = 0.72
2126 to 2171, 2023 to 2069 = 0.81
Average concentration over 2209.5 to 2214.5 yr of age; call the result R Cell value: 276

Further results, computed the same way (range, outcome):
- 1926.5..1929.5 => 409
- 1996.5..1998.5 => 388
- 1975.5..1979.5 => 330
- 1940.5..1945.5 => 444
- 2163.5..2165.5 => 278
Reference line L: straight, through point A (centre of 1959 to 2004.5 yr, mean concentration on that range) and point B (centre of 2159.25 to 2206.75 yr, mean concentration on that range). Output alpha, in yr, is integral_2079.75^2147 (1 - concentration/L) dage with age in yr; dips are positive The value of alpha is 2.77 yr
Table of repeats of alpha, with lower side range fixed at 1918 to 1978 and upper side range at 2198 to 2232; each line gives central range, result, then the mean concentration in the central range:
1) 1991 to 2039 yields 0.2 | 378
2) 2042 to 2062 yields 2.3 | 318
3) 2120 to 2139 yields 2.3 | 279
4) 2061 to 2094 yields 5.1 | 292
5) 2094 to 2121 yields 5.0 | 269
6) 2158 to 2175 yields 2.0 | 263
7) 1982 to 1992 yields 1.2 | 349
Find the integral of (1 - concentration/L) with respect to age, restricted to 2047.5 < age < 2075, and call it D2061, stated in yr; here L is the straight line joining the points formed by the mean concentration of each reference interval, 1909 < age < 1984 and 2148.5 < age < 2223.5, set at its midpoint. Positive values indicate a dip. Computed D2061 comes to 2.4 yr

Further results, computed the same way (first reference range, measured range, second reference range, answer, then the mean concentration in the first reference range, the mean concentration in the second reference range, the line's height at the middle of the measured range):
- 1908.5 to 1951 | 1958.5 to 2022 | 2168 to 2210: 1.7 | 425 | 239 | 381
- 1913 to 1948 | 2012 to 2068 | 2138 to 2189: 0.5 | 426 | 258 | 347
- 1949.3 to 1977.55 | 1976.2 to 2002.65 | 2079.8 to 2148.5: 0.9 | 402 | 276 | 380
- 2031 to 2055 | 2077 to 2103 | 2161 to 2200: 2.4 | 345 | 241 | 309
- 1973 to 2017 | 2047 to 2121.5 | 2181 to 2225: 7.1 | 364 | 256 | 318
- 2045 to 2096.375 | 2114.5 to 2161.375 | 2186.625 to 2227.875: 0.8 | 299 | 261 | 280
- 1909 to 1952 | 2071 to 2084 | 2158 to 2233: 1.4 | 426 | 256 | 332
